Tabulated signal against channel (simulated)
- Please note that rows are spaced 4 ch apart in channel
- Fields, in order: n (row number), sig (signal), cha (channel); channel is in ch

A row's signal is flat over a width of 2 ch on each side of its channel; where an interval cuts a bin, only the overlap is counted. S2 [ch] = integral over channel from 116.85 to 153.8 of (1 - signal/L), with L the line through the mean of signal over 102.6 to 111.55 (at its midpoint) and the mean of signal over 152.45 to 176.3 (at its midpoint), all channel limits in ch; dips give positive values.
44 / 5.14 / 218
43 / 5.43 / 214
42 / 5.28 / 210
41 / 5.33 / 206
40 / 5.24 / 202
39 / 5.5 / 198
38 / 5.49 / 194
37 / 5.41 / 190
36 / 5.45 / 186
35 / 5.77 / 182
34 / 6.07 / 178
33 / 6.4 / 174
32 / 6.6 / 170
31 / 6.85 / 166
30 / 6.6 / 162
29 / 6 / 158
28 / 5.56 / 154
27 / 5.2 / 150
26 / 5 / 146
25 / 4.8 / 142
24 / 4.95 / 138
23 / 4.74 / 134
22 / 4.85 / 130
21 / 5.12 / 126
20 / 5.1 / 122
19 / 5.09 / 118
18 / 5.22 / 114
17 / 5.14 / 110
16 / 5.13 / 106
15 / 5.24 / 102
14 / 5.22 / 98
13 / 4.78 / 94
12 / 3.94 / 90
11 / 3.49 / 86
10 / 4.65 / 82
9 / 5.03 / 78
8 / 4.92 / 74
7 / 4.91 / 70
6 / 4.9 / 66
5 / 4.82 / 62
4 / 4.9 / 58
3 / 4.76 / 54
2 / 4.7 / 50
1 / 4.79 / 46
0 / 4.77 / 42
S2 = 4.7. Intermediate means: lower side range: 5.15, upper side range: 6.35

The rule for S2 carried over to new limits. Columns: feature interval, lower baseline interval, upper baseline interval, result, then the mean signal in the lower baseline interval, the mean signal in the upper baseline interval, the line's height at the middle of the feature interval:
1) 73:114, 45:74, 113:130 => 1.7 ch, 4.83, 5.09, 4.98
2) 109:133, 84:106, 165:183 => 0.4 ch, 4.59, 6.34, 5.17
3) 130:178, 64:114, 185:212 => -4.9 ch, 4.8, 5.38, 5.14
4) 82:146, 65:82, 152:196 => 6.0 ch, 4.91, 6.02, 5.36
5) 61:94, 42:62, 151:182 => 3.3 ch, 4.79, 6.23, 5.11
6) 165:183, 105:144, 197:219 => -4.0 ch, 5.01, 5.32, 5.19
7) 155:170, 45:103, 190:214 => -3.6 ch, 4.73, 5.38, 5.18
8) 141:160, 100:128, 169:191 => 0.9 ch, 5.15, 5.94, 5.59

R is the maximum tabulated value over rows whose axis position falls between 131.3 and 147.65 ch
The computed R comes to 5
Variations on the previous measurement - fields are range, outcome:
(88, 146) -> 5.24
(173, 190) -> 6.4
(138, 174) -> 6.85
